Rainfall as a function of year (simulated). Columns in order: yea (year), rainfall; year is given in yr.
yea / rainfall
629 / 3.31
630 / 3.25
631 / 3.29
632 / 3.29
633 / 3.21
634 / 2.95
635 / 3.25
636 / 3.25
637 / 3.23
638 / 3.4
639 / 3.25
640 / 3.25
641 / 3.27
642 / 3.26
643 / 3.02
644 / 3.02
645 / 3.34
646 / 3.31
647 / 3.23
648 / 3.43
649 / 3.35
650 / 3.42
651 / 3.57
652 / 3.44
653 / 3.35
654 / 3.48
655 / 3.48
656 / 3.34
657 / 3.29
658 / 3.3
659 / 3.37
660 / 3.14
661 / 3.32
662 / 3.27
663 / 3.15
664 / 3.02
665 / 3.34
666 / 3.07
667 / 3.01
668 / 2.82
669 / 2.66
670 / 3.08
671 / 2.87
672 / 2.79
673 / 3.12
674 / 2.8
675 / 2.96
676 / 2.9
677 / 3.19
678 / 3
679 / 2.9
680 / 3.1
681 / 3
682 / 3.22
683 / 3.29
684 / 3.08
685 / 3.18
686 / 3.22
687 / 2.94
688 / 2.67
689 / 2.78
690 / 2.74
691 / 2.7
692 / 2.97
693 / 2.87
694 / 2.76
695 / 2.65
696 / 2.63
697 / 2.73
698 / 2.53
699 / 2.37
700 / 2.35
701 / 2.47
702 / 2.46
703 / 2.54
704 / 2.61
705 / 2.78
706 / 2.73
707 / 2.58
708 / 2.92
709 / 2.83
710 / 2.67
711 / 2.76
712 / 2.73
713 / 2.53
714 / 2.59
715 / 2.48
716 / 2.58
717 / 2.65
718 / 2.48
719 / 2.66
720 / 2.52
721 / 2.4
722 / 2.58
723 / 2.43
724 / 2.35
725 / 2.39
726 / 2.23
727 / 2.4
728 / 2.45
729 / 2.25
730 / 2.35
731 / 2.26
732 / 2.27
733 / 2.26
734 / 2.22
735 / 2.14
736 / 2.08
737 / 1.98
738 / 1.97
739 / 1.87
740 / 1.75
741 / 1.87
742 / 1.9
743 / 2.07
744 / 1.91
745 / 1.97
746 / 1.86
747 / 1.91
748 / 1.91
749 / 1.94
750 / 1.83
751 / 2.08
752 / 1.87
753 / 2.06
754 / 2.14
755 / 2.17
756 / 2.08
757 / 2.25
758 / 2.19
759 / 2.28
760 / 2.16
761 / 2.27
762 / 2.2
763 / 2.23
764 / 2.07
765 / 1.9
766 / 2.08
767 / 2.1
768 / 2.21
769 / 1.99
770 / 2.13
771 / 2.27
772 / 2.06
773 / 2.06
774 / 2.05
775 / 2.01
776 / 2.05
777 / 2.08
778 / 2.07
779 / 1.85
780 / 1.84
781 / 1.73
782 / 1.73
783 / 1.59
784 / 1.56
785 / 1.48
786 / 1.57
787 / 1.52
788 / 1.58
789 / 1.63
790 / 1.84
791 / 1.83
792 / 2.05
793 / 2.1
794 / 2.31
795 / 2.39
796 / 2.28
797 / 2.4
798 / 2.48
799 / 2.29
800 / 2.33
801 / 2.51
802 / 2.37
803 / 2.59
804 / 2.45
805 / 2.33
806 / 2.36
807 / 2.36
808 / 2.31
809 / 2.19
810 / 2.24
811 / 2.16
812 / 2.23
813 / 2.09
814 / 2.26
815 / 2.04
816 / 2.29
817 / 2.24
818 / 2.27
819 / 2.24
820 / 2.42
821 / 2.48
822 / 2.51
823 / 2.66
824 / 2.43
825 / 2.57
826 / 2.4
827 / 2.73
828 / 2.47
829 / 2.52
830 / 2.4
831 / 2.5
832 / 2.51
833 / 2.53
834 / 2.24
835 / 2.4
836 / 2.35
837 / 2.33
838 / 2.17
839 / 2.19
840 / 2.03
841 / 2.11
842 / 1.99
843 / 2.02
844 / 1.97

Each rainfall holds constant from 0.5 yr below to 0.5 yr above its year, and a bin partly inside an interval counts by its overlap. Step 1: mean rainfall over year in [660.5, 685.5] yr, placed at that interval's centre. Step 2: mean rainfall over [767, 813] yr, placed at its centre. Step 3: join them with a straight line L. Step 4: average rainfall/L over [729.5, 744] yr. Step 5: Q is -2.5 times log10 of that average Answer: 0.22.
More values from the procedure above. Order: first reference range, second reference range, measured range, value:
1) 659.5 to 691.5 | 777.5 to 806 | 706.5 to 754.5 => 0.13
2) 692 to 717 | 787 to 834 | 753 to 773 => 0.15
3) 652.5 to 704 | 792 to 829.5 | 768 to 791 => 0.32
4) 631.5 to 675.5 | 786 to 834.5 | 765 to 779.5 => 0.21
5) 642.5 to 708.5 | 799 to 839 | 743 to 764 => 0.27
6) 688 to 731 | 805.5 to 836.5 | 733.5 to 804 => 0.21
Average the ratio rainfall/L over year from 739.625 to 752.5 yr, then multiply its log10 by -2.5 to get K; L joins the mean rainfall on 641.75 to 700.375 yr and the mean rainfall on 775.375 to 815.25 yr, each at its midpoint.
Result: 0.27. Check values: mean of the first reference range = 3.05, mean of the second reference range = 2.08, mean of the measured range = 1.91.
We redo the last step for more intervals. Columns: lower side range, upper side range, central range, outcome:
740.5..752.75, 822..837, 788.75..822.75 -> 0.02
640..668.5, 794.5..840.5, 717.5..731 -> 0.19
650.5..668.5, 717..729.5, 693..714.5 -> 0.02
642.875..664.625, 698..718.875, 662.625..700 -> 0.01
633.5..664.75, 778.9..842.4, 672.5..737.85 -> 0.11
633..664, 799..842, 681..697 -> 0.06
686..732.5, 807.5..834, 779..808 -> 0.18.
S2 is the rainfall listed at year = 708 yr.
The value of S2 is 2.92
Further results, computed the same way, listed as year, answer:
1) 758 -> 2.19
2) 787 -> 1.52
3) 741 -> 1.87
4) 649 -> 3.35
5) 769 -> 1.99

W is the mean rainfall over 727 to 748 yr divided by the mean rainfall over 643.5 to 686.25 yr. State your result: 0.65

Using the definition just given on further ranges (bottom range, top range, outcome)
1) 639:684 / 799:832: 0.75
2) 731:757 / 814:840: 1.18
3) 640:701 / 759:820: 0.69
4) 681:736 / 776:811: 0.79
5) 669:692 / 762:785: 0.67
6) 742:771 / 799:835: 1.15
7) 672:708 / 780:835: 0.78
